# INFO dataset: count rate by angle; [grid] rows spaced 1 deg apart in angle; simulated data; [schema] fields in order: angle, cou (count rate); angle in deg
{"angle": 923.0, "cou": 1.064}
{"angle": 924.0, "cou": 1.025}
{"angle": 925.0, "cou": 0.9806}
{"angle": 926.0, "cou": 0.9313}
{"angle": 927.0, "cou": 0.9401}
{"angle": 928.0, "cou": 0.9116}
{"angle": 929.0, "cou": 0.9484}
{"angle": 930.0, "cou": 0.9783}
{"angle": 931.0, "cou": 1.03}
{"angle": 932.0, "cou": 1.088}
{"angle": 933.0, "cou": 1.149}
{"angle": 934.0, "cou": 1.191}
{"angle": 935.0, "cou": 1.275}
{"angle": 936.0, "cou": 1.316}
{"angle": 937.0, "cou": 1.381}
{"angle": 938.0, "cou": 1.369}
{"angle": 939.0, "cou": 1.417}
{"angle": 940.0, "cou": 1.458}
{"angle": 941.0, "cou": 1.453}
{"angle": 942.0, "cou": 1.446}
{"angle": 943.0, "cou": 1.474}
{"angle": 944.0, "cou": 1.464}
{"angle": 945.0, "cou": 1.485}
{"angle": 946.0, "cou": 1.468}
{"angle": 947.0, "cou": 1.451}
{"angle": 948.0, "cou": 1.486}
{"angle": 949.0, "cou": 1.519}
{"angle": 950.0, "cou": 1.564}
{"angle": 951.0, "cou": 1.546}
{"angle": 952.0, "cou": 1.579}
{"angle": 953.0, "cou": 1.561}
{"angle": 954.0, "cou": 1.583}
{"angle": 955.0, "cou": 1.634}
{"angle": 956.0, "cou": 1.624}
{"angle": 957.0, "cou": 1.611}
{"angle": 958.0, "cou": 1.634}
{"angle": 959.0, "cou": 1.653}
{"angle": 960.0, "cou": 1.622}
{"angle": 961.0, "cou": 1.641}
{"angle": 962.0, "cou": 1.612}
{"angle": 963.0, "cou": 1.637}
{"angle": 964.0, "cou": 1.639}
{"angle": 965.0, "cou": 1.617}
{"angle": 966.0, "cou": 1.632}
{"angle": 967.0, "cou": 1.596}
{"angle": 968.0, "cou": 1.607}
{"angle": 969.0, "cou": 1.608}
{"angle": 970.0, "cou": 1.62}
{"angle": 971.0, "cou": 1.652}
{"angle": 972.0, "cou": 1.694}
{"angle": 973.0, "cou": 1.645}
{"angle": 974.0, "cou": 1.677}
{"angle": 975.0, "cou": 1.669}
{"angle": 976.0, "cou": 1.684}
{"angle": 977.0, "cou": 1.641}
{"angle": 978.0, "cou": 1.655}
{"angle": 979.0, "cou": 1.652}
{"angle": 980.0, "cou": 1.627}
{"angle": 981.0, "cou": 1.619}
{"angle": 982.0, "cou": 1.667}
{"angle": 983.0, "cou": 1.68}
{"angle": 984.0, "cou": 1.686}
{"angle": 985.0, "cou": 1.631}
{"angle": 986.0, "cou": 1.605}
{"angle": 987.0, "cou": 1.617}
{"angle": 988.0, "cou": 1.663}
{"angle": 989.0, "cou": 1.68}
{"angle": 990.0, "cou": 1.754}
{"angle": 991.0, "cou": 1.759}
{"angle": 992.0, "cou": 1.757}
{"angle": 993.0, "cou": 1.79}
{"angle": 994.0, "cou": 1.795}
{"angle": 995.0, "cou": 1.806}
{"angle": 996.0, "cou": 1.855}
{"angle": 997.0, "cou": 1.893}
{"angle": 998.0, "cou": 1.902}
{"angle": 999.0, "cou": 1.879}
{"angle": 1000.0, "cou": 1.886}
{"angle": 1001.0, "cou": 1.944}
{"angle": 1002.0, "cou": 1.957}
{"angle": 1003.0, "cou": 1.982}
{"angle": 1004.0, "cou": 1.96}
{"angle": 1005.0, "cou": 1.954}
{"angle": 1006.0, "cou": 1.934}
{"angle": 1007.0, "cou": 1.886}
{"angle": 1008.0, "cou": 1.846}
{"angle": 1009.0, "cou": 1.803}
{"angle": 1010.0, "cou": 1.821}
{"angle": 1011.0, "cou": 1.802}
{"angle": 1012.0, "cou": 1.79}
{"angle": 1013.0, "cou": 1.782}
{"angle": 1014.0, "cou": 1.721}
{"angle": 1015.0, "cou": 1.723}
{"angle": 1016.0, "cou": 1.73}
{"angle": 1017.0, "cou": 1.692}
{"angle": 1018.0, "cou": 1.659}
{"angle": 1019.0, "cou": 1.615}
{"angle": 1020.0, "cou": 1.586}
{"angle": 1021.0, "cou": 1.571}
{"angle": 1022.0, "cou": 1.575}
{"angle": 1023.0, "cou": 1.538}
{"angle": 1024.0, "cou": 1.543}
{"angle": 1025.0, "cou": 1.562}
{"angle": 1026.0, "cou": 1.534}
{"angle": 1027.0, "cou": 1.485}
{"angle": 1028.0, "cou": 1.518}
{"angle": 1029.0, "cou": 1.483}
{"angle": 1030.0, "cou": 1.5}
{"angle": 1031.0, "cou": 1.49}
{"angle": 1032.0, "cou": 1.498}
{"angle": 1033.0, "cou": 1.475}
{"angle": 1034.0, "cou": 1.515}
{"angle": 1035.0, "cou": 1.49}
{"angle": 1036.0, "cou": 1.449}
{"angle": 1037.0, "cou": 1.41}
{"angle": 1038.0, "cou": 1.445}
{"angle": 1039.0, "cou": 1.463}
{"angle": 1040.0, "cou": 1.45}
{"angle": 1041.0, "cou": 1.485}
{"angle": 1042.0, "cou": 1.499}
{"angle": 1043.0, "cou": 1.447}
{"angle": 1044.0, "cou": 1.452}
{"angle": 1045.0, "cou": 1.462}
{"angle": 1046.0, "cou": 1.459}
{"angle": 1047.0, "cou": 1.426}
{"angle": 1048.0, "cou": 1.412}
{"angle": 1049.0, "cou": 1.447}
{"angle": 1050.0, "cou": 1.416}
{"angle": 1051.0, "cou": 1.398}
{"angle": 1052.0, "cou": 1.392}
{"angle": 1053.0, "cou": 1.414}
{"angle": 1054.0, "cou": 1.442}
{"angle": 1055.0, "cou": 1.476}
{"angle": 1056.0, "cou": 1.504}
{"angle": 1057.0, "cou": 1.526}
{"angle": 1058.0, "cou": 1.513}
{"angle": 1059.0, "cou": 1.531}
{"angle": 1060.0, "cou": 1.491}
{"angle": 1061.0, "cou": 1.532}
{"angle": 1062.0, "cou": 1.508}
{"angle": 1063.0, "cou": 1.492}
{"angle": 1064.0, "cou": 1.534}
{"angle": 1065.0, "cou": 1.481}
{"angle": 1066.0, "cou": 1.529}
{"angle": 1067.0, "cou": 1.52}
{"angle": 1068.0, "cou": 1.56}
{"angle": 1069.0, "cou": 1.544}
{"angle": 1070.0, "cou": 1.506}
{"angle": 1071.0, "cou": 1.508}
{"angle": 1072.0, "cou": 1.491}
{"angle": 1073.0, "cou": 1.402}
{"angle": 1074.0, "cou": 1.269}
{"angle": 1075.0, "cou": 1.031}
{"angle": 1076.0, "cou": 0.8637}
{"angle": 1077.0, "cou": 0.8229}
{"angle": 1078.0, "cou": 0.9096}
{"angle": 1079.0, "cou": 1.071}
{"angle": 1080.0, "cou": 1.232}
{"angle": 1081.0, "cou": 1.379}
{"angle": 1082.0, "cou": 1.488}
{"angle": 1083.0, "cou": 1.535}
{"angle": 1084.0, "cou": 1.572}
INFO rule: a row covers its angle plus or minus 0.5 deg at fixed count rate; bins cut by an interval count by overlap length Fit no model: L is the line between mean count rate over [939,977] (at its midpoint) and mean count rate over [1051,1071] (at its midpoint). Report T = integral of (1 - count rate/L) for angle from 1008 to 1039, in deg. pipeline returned -1.36 deg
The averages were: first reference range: 1.58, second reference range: 1.5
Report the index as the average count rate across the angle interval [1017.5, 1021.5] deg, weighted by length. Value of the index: 1.61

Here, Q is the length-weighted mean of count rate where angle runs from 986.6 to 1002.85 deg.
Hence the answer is 1.81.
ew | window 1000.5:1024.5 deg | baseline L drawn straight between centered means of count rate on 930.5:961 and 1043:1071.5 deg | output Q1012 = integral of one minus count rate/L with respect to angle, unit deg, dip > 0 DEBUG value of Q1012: -4.9 deg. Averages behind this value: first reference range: 1.45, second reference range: 1.48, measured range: 1.77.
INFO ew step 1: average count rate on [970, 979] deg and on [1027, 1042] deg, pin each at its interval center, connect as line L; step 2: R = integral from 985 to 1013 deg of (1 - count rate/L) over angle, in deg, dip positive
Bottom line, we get -4.2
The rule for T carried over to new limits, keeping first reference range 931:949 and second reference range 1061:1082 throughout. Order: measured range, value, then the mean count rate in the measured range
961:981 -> -4.1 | 1.64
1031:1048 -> -1.5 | 1.46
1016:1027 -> -1.9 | 1.59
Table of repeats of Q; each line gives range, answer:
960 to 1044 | 1.67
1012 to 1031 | 1.6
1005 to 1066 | 1.56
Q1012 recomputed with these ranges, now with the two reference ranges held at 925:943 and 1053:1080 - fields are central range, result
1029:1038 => -0.94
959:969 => -3.11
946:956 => -2.69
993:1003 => -4.61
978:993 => -4.80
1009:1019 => -3.31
